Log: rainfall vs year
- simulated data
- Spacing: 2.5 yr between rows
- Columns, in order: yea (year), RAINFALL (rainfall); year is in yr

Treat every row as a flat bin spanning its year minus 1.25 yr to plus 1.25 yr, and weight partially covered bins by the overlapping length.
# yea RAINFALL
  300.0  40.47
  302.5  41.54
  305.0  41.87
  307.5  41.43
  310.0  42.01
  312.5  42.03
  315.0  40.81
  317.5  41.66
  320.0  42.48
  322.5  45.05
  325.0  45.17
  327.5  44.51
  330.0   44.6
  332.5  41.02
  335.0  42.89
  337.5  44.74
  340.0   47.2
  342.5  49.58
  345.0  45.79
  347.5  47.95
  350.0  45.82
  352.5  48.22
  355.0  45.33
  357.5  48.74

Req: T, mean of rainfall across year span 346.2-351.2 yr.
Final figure 46.9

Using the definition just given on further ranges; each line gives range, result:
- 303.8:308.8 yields 41.7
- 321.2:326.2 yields 45.1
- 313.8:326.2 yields 43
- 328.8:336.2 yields 42.8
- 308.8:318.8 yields 41.6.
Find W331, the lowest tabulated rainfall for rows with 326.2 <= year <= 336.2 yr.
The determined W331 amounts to 41.02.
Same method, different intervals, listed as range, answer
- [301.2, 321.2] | 40.81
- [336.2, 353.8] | 44.74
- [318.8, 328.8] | 42.48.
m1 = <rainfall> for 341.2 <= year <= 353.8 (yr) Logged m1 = 47.5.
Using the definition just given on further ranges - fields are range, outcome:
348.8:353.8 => 47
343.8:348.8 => 46.9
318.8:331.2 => 44.4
